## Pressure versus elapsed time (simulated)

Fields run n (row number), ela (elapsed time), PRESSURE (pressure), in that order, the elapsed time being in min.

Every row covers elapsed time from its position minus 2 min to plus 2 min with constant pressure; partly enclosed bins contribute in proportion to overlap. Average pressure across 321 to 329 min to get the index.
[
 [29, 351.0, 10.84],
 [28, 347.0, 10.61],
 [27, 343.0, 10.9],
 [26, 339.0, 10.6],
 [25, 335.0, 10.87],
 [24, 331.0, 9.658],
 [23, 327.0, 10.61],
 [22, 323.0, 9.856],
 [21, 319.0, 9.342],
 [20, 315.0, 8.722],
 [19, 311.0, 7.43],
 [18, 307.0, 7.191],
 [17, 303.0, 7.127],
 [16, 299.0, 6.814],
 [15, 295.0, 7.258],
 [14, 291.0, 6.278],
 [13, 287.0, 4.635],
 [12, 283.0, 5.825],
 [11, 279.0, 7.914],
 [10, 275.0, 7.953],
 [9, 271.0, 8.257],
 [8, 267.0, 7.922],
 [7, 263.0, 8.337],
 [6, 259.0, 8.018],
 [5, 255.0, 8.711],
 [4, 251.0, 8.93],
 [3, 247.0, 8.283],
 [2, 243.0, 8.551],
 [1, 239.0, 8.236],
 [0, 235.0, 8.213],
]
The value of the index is 10.2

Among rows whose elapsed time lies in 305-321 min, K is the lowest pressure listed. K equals 7.191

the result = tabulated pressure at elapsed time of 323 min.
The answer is 9.856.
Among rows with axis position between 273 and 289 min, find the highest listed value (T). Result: 7.953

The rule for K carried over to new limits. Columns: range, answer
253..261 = 8.018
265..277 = 7.922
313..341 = 8.722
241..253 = 8.283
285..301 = 4.635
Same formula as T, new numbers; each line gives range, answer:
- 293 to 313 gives 7.43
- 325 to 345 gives 10.9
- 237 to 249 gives 8.551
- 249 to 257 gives 8.93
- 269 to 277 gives 8.257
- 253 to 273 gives 8.711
